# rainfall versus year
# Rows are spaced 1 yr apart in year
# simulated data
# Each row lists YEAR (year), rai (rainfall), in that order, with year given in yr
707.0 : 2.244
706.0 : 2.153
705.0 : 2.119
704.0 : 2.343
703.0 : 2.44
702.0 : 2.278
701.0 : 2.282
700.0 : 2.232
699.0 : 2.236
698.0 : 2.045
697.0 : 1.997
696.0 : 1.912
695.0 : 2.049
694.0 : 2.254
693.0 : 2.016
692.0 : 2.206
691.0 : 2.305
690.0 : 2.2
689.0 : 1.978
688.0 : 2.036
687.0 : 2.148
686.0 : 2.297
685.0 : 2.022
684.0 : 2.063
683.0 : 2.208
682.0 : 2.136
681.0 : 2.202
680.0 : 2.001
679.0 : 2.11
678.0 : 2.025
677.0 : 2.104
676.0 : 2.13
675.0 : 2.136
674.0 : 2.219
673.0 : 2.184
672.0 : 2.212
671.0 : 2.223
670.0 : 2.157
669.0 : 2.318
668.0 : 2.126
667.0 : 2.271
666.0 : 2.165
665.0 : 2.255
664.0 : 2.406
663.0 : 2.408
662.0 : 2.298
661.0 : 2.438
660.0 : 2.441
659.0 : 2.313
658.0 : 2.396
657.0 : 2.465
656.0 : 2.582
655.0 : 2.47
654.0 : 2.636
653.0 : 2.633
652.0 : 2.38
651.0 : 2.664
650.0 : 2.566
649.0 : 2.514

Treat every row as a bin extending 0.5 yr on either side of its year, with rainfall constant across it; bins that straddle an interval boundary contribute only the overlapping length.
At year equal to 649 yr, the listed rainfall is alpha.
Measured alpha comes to 2.514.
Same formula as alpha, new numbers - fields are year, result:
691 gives 2.305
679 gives 2.11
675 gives 2.136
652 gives 2.38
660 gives 2.441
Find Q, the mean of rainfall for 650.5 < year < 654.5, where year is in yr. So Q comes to 2.58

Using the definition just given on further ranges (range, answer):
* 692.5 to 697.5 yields 2.05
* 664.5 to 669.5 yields 2.23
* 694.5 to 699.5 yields 2.05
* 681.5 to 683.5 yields 2.17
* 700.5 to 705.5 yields 2.29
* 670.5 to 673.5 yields 2.21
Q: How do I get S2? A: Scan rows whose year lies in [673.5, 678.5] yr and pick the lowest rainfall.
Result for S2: 2.025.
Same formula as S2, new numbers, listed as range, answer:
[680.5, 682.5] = 2.136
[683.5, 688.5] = 2.022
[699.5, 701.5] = 2.232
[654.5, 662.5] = 2.298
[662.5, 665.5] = 2.255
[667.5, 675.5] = 2.126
